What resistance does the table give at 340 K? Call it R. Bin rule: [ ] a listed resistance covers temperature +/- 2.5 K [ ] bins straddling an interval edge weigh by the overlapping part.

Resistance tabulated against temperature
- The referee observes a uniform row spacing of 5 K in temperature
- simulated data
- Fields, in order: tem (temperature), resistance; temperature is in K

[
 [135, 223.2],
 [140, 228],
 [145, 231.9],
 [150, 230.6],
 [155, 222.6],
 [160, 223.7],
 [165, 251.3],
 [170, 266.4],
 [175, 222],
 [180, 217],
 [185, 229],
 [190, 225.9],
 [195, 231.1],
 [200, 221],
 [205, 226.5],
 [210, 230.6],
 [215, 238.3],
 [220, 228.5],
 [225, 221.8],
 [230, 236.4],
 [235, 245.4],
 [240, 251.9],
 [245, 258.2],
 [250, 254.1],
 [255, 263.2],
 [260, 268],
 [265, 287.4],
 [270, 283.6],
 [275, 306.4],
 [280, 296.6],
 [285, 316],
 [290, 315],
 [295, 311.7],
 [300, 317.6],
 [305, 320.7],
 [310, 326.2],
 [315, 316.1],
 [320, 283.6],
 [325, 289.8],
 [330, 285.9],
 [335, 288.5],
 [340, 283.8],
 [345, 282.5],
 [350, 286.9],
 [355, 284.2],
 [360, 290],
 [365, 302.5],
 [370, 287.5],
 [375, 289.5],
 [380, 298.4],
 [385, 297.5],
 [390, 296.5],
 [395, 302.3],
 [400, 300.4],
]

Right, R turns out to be 283.8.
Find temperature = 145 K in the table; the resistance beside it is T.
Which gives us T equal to 231.9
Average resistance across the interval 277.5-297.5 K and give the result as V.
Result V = 310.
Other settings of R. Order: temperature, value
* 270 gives 283.6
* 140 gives 228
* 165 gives 251.3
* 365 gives 302.5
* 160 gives 223.7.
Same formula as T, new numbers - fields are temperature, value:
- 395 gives 302.3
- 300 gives 317.6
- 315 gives 316.1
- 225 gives 221.8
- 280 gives 296.6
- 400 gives 300.4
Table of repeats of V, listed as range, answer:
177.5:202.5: 225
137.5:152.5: 230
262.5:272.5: 286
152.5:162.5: 223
